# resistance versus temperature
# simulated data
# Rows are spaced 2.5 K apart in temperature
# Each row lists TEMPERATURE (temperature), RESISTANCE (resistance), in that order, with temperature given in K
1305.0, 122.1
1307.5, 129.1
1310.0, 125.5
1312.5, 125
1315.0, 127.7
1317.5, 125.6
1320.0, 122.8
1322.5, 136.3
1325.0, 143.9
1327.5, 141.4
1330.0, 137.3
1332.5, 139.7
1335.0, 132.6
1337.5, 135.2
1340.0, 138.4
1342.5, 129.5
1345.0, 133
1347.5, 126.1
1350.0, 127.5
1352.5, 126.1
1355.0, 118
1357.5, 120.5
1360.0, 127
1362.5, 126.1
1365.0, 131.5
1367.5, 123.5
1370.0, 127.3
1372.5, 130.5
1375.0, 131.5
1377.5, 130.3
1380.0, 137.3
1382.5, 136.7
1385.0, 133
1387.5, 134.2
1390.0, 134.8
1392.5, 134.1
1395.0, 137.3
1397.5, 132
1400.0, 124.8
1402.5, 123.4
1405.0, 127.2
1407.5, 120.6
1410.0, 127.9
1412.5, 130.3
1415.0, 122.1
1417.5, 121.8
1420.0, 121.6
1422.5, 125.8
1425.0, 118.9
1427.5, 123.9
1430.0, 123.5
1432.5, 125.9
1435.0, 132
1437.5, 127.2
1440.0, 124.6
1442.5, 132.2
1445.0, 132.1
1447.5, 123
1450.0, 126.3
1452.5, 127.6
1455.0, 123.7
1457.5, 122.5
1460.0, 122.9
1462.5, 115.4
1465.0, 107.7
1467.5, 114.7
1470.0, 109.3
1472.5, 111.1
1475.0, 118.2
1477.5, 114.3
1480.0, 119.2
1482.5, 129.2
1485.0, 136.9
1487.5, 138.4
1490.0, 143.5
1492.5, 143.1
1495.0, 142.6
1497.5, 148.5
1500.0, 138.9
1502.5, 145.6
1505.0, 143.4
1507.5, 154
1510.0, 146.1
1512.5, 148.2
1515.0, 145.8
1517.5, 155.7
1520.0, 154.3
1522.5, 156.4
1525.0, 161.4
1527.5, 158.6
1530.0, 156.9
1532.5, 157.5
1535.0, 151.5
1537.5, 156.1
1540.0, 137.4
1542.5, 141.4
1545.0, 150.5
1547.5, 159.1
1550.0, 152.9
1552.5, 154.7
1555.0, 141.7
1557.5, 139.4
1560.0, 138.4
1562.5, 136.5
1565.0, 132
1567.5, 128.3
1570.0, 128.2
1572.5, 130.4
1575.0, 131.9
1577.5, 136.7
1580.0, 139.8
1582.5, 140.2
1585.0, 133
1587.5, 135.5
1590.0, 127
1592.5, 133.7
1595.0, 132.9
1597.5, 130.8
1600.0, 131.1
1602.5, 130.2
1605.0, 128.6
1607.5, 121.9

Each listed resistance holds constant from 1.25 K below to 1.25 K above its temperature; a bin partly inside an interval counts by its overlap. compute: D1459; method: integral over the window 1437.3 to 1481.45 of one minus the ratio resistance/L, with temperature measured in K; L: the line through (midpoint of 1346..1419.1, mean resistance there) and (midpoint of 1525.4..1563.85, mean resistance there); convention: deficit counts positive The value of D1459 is 5.61 K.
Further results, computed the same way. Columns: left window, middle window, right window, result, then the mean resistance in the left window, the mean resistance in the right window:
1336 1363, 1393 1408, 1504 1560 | 0.7 K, 128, 151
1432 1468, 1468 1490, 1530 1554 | 1.6 K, 124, 151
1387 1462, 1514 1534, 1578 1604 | -3.9 K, 127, 133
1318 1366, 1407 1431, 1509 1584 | 2.3 K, 131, 146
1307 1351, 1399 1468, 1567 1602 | 4.4 K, 132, 133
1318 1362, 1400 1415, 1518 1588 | 1.1 K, 131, 145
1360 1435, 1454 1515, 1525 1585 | 2.6 K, 128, 144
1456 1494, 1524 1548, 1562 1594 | -4.4 K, 123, 133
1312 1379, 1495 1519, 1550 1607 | -2.5 K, 130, 135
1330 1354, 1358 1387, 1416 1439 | -0.2 K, 132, 124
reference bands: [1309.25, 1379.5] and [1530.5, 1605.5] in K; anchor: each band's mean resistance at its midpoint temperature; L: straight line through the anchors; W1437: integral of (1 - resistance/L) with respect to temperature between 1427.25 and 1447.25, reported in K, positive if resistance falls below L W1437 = 0.9 K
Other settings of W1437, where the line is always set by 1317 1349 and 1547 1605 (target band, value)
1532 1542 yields -1.0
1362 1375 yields 0.6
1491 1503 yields -0.7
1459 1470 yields 1.7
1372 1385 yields 0.1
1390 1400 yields 0.1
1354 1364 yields 0.8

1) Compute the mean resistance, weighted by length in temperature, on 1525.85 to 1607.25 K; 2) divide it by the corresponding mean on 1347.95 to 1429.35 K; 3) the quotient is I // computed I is 1.10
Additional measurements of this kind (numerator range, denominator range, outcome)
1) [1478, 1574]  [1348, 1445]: 1.13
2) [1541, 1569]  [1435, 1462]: 1.13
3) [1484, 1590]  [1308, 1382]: 1.11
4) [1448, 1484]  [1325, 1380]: 0.91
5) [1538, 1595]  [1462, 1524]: 1.02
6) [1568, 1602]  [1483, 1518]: 0.92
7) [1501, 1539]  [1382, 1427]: 1.19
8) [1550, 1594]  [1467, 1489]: 1.12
